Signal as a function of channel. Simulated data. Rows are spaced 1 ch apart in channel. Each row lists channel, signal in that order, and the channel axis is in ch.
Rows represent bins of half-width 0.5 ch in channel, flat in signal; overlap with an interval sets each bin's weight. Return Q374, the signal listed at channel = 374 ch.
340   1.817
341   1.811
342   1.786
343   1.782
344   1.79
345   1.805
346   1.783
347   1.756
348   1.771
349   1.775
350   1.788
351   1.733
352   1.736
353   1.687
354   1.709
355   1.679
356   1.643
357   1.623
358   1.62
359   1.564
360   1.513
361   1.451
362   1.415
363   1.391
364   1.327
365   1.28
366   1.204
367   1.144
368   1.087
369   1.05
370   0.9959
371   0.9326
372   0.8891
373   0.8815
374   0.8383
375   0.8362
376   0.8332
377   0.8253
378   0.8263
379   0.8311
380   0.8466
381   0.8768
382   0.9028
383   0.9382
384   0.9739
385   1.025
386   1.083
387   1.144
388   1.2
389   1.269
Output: 0.8383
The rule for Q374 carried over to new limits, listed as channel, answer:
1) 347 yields 1.756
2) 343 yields 1.782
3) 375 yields 0.8362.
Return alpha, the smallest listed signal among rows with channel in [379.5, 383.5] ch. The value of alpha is 0.8466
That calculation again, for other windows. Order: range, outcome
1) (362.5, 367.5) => 1.144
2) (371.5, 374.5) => 0.8383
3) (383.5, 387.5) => 0.9739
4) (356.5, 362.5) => 1.415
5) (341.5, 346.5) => 1.782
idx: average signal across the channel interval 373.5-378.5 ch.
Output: 0.832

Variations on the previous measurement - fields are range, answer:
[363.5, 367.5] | 1.24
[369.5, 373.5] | 0.925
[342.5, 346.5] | 1.79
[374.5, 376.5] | 0.835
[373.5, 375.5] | 0.837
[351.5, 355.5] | 1.7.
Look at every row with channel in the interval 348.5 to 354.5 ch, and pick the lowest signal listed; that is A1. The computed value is 1.687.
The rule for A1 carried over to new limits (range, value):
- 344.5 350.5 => 1.756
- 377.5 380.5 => 0.8263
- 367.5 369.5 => 1.05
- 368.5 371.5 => 0.9326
